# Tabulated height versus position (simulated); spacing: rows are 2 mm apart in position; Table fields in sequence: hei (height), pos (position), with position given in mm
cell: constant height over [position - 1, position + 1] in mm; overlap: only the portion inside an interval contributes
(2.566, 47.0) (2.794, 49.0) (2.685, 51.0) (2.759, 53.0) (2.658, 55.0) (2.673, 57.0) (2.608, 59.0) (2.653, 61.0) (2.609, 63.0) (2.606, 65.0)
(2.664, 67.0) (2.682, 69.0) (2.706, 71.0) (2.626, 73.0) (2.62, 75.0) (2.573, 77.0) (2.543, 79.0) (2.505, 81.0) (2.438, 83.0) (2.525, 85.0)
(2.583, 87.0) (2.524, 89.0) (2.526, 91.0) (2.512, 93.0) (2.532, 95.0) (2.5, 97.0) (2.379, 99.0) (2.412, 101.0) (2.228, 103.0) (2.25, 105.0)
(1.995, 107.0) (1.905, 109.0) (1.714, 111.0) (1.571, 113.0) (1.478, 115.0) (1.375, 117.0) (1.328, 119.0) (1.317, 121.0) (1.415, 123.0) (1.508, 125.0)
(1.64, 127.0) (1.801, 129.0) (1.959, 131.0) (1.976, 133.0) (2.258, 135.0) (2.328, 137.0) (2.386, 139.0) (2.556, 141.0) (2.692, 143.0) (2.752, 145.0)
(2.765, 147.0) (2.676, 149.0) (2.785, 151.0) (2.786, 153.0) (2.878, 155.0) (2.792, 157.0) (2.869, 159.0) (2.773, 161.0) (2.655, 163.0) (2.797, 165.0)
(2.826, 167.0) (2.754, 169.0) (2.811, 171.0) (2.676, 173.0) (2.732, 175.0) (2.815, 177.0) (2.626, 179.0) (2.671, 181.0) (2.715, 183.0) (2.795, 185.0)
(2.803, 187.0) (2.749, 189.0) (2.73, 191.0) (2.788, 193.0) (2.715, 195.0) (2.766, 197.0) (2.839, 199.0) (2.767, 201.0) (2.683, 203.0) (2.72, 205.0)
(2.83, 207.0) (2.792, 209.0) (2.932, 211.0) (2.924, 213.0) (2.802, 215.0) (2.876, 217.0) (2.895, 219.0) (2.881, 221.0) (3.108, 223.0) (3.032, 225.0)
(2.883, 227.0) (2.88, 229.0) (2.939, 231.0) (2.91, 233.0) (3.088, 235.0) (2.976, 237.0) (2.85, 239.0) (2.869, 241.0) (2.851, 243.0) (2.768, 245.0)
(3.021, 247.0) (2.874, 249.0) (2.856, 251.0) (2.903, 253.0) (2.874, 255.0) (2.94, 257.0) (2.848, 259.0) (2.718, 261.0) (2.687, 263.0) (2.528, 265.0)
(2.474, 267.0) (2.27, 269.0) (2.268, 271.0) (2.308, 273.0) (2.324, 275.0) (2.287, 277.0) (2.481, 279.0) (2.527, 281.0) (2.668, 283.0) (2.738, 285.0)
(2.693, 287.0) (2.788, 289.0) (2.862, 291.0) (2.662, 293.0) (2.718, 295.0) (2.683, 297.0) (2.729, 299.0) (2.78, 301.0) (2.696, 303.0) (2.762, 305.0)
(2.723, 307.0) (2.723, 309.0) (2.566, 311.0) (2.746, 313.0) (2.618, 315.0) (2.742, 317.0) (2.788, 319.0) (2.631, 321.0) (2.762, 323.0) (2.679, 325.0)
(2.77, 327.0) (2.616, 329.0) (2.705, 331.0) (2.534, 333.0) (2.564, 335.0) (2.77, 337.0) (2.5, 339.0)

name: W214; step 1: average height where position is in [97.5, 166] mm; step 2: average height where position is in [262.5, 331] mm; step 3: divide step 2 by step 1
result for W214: 1.19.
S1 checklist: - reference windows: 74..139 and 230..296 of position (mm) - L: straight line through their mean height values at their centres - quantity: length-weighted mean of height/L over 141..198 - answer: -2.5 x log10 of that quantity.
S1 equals -0.17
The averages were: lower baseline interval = 2.1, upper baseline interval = 2.71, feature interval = 2.75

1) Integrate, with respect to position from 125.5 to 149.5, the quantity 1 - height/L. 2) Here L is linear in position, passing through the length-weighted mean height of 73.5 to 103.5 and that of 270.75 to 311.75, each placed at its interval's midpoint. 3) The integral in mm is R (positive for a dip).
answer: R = 2.3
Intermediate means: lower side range 2.5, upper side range 2.63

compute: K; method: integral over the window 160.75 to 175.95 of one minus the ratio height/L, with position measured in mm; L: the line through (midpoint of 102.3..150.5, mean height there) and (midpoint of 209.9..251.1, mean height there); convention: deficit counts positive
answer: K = -2.5 mm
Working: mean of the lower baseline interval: 2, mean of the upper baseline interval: 2.92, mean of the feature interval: 2.75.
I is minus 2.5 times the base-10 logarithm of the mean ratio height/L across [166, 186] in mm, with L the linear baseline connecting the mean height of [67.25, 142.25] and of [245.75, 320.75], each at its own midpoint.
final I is -0.16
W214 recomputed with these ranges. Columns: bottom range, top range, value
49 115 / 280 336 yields 1.10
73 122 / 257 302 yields 1.19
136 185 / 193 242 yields 1.06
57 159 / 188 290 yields 1.19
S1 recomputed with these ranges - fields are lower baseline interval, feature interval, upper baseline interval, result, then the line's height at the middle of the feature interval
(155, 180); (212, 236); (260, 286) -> -0.13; 2.61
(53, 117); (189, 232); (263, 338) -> -0.13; 2.53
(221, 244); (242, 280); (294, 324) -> 0.08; 2.86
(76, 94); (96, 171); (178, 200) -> 0.17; 2.63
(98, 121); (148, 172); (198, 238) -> -0.19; 2.33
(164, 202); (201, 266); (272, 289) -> -0.09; 2.63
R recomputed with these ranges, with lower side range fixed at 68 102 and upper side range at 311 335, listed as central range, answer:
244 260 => -1.5 mm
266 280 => 1.6 mm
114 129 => 6.4 mm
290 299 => -0.2 mm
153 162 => -0.8 mm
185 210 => -1.5 mm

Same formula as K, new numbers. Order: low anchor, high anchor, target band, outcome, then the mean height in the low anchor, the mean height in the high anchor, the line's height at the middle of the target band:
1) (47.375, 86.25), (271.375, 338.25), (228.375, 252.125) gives -2.4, 2.63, 2.65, 2.64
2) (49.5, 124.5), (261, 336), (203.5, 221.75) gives -2.5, 2.31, 2.63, 2.5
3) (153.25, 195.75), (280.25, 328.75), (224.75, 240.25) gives -1.1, 2.76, 2.71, 2.74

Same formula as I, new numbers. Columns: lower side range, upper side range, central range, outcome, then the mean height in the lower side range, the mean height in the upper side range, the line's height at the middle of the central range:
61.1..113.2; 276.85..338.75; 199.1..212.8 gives -0.09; 2.43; 2.68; 2.56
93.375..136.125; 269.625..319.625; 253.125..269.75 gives -0.08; 1.89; 2.63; 2.5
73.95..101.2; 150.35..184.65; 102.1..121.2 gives 0.44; 2.52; 2.76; 2.59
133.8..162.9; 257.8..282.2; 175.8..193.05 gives -0.05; 2.66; 2.48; 2.61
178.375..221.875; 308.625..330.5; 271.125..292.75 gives 0.07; 2.79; 2.69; 2.72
